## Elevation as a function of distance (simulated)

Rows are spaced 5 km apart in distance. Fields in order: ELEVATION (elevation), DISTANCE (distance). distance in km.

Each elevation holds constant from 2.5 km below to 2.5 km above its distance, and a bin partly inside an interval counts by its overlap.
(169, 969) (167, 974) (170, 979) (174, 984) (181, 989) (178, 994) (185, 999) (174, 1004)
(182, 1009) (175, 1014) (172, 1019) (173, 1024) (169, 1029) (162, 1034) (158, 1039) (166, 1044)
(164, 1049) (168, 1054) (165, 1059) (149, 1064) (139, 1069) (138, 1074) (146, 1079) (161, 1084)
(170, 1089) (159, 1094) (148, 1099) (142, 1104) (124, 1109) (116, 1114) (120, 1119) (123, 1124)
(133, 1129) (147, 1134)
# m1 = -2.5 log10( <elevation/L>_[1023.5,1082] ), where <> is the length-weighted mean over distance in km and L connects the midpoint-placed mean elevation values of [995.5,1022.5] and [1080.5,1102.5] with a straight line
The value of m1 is 0.065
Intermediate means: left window 177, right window 158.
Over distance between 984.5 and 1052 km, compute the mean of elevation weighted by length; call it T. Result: 172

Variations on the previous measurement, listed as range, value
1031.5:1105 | 156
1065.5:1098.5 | 152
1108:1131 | 123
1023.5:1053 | 165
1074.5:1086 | 150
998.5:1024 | 177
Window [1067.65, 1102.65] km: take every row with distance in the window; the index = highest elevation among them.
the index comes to 170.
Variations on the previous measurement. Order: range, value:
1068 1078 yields 139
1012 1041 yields 175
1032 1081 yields 168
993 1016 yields 185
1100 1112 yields 142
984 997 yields 181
